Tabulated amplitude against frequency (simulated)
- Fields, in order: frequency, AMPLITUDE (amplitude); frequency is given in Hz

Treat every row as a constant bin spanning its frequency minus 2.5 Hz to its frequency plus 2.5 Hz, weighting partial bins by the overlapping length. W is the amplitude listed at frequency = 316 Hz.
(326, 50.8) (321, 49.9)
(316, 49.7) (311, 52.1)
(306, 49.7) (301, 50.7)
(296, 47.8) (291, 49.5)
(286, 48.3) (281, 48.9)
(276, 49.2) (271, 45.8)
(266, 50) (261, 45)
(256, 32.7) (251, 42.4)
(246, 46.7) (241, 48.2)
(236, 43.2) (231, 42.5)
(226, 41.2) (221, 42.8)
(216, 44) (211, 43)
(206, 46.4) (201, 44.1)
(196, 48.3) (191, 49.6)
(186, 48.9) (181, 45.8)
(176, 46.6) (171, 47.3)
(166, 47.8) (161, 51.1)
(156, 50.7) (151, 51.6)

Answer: 49.7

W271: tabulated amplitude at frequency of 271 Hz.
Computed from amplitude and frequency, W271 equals 45.8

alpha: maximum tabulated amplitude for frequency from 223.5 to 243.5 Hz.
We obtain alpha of 48.2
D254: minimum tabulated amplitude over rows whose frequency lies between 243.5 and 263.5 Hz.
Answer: 32.7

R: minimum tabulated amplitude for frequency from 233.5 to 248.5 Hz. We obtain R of 43.2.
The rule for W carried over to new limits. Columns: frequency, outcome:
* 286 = 48.3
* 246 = 46.7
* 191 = 49.6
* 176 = 46.6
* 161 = 51.1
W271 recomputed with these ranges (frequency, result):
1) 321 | 49.9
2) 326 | 50.8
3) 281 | 48.9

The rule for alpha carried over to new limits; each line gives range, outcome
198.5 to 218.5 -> 46.4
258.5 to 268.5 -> 50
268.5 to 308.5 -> 50.7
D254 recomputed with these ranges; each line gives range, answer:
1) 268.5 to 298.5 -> 45.8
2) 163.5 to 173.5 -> 47.3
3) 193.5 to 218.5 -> 43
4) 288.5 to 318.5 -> 47.8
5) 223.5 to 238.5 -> 41.2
